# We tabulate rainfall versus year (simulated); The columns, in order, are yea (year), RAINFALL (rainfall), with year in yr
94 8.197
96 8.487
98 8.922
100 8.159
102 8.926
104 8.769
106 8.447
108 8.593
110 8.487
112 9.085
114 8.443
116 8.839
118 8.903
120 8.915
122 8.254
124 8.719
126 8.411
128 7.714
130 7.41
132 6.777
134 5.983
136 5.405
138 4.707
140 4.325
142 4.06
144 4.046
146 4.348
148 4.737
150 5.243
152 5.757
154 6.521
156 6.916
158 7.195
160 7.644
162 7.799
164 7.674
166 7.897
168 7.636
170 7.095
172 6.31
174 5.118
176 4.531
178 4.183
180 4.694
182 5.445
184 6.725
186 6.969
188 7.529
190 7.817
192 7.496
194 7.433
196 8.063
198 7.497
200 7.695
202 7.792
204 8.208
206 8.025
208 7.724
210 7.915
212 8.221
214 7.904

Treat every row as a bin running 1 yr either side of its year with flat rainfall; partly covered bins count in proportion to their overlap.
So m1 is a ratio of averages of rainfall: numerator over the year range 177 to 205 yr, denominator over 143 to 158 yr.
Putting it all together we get 1.27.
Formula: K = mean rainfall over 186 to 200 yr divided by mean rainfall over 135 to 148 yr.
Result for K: 1.7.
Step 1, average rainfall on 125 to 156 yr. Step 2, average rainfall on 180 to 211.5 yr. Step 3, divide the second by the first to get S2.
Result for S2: 1.29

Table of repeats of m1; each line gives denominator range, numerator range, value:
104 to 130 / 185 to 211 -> 0.90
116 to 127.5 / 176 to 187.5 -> 0.65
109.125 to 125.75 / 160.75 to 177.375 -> 0.77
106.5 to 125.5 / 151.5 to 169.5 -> 0.84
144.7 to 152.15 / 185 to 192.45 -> 1.52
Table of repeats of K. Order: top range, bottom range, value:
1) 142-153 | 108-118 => 0.55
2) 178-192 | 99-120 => 0.74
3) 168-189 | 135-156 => 1.19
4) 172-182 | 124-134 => 0.65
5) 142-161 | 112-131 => 0.68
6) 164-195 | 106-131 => 0.77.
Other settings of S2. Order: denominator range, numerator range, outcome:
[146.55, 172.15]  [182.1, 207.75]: 1.11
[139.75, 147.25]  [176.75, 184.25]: 1.21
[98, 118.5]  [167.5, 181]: 0.64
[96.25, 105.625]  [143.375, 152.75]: 0.56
